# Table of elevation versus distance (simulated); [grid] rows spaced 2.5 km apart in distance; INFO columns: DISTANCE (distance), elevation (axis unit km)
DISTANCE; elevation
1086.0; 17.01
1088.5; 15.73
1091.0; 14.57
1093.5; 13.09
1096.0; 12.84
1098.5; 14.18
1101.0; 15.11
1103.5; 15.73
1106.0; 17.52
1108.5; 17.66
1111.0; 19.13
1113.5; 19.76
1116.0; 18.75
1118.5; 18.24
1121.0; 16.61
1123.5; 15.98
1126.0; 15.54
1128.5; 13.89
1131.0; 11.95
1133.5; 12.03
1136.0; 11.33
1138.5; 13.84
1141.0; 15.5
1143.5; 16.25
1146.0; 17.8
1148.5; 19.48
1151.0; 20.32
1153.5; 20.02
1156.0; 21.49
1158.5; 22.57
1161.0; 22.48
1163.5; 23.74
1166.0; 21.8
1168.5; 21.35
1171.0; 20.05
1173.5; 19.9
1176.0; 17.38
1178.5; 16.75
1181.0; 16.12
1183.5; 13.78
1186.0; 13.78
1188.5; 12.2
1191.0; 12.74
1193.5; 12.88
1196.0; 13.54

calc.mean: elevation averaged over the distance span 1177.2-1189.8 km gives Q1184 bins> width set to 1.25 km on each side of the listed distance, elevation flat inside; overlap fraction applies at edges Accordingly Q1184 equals 14.5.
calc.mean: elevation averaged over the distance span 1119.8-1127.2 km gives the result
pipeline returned 16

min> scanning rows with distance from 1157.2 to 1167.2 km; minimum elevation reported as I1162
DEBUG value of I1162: 21.8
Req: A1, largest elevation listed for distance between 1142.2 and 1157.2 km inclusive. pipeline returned 21.49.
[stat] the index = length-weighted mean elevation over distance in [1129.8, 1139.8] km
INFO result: 12.3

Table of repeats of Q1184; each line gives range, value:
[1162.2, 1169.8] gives 22.3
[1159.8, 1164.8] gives 23.1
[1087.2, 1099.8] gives 14.1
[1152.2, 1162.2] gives 21.6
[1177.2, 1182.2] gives 16.4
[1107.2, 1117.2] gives 18.8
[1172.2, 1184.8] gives 16.8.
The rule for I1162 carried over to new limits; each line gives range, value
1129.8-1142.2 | 11.33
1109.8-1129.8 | 13.89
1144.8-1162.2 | 17.8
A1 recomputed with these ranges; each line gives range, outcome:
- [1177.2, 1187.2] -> 16.75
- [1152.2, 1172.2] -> 23.74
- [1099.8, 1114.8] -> 19.76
